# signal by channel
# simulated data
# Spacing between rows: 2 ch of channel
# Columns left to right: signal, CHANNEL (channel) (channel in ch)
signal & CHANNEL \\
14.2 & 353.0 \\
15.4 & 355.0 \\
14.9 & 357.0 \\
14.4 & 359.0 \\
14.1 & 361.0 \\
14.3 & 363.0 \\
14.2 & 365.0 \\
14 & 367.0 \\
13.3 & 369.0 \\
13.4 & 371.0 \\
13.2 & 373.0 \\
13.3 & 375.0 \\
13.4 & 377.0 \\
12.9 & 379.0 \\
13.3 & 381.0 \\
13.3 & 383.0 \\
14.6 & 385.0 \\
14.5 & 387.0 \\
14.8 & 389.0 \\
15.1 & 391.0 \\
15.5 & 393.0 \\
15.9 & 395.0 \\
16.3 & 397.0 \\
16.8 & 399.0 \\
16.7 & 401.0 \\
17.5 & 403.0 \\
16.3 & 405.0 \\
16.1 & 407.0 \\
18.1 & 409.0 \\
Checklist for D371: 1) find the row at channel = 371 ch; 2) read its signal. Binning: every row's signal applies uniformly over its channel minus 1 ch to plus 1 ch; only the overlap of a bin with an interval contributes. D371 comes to 13.4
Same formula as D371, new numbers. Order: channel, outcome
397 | 16.3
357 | 14.9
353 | 14.2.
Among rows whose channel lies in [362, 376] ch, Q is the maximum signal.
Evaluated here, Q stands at 14.3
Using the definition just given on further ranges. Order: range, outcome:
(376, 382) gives 13.4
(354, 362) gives 15.4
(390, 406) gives 17.5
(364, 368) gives 14.2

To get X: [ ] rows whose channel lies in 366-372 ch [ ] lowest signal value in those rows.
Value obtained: 13.3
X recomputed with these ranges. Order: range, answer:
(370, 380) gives 12.9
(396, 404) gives 16.3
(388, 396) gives 14.8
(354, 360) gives 14.4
